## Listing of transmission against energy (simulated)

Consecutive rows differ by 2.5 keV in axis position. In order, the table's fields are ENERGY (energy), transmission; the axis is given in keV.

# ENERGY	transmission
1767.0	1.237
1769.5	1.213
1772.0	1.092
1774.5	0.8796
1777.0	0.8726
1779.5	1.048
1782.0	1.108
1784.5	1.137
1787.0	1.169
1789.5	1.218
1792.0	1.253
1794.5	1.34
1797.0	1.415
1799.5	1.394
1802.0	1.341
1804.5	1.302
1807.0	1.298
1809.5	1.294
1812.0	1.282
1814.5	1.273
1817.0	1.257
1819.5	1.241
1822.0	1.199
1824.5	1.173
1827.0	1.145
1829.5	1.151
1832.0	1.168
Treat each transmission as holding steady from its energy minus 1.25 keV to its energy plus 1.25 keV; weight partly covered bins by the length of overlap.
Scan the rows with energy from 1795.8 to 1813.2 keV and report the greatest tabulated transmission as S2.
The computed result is 1.415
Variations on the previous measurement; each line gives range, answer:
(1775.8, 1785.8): 1.137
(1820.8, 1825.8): 1.199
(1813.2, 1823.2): 1.273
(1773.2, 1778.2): 0.8796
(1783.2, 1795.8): 1.34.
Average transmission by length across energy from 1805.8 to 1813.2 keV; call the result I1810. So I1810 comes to 1.29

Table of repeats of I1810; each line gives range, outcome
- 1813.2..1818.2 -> 1.27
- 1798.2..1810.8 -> 1.33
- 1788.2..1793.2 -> 1.23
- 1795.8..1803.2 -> 1.38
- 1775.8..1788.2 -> 1.07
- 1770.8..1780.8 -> 0.973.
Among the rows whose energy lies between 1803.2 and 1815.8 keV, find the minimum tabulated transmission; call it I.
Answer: 1.273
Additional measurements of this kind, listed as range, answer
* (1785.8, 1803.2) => 1.169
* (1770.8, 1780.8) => 0.8726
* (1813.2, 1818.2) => 1.257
